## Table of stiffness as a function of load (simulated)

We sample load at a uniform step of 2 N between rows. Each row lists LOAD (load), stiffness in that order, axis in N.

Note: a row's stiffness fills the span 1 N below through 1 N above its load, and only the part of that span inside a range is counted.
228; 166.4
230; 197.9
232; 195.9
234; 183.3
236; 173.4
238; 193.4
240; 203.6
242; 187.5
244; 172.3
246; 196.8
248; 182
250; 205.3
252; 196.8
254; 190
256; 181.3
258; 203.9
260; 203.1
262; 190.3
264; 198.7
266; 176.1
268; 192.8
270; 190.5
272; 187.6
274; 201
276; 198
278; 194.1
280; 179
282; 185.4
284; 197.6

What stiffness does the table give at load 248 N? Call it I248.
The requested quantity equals 182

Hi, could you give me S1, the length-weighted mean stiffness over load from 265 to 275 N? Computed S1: 190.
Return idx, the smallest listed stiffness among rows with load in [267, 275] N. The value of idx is 187.6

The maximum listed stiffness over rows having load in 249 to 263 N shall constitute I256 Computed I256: 205.3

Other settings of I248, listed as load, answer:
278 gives 194.1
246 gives 196.8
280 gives 179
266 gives 176.1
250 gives 205.3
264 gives 198.7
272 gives 187.6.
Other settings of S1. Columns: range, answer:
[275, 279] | 196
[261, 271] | 190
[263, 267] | 187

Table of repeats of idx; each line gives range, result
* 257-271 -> 176.1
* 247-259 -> 181.3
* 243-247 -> 172.3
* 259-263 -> 190.3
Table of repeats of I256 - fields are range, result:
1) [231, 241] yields 203.6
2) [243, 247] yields 196.8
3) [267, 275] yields 201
